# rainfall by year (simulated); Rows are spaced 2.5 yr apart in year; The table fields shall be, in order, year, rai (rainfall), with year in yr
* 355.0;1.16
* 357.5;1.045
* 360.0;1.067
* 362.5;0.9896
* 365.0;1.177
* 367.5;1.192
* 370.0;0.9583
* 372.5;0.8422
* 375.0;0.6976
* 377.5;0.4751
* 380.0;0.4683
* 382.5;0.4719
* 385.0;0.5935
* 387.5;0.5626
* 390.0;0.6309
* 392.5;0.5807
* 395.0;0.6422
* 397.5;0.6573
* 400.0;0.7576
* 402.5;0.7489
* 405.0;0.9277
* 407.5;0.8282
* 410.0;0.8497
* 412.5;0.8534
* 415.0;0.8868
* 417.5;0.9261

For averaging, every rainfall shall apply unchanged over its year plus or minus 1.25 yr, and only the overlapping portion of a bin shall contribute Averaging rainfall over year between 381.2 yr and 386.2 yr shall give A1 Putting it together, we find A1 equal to 0.531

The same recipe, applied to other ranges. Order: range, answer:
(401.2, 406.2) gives 0.837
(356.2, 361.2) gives 1.06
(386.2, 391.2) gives 0.596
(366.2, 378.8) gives 0.833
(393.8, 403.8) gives 0.703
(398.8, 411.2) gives 0.823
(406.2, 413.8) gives 0.845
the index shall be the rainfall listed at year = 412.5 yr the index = 0.8534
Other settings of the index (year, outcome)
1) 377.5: 0.4751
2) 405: 0.9277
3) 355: 1.16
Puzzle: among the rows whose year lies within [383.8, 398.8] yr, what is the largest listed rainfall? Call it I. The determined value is 0.6573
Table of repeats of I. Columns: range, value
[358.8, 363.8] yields 1.067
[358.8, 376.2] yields 1.192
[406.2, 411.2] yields 0.8497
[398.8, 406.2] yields 0.9277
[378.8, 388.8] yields 0.5935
